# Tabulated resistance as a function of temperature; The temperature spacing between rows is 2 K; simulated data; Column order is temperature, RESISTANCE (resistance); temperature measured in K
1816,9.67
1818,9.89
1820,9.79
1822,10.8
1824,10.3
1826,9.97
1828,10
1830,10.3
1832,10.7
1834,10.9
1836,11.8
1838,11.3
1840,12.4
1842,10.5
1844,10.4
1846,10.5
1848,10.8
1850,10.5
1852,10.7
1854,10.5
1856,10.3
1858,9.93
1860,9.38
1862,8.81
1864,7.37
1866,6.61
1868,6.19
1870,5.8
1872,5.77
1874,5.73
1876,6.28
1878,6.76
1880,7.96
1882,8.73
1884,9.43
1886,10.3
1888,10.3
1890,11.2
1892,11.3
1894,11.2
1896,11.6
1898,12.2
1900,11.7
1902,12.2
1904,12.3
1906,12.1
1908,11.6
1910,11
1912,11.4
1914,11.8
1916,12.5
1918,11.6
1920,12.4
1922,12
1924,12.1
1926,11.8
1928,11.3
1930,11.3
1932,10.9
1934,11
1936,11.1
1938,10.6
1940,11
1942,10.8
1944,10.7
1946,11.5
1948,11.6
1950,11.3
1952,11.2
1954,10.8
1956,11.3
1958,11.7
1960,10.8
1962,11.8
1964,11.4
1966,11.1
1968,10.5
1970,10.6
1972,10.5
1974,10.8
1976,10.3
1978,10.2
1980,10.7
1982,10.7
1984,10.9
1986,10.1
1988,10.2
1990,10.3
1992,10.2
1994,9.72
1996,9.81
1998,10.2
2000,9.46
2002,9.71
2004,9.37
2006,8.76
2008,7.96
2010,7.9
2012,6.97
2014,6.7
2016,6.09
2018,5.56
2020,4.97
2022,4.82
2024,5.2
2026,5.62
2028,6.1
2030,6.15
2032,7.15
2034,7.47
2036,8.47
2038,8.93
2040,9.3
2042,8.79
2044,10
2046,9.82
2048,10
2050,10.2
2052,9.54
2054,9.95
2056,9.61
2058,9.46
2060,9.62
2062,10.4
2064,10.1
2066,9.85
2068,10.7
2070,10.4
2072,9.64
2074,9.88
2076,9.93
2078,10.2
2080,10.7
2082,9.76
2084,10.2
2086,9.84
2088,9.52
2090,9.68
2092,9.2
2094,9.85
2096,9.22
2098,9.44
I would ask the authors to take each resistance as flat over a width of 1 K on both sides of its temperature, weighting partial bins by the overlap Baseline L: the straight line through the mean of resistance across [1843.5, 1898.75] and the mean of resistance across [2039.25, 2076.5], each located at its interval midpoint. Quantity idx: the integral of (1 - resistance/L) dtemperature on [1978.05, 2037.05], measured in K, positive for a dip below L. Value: 8.77 K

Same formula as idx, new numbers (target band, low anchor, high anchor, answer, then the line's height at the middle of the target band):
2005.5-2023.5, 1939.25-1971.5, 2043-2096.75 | 6.8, 10.5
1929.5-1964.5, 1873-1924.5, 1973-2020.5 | -4.4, 9.9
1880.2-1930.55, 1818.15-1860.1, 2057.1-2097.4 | -4.7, 10.4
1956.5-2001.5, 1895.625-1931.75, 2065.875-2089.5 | 2.3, 11.1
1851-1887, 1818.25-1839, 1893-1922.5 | 9.8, 11.2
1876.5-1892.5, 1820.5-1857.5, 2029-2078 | 1.6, 10.4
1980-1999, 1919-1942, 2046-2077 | 0.8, 10.7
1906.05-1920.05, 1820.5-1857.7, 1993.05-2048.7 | -3.2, 9.54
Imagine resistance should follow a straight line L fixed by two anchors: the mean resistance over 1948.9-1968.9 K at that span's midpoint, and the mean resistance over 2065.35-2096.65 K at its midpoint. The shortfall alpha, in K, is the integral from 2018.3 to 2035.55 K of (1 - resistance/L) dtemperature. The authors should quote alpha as 7.4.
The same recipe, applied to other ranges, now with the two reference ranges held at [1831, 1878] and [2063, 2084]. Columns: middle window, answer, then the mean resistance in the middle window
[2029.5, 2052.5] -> 2.60 K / 8.86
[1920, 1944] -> -4.41 K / 11.3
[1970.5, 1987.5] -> -1.38 K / 10.5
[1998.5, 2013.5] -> 1.92 K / 8.58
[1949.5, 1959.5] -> -1.67 K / 11.2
